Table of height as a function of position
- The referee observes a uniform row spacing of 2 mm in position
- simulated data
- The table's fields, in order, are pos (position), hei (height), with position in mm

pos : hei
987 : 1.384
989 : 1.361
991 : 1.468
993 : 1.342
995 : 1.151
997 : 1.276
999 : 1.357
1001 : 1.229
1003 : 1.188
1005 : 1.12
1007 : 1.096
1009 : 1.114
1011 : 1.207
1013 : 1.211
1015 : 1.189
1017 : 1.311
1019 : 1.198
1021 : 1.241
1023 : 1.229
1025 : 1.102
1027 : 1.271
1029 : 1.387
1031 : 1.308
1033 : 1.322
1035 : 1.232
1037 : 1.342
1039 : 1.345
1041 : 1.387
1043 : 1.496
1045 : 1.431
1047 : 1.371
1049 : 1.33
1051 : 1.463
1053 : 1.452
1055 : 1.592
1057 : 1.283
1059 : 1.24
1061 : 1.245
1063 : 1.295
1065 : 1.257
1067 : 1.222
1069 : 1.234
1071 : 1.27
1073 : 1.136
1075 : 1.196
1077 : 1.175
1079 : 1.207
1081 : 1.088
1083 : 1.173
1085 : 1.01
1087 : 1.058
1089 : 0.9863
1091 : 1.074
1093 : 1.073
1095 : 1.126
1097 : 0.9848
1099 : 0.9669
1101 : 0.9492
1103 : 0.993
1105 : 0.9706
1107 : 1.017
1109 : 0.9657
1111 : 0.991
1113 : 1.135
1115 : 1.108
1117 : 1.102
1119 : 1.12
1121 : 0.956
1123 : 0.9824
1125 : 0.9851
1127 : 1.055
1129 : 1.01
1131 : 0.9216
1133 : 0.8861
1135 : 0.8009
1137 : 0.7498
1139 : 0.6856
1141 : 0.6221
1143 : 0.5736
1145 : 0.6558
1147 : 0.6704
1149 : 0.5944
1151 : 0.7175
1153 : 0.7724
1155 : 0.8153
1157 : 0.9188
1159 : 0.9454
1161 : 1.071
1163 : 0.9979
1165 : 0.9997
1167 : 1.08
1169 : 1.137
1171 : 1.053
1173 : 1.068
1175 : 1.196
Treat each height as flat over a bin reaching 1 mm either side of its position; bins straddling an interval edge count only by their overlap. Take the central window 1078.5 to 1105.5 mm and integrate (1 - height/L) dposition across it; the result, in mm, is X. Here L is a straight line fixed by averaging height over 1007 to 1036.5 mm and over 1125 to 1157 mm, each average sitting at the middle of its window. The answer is -2.2 mm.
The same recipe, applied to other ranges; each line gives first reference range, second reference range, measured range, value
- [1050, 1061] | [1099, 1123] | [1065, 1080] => 0.8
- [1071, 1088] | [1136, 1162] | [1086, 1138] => -2.4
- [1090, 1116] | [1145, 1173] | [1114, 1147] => 3.0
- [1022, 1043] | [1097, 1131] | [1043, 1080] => -3.2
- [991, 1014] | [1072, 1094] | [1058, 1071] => -1.4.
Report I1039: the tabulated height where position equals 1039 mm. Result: 1.345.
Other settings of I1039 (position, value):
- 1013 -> 1.211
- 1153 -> 0.7724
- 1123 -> 0.9824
